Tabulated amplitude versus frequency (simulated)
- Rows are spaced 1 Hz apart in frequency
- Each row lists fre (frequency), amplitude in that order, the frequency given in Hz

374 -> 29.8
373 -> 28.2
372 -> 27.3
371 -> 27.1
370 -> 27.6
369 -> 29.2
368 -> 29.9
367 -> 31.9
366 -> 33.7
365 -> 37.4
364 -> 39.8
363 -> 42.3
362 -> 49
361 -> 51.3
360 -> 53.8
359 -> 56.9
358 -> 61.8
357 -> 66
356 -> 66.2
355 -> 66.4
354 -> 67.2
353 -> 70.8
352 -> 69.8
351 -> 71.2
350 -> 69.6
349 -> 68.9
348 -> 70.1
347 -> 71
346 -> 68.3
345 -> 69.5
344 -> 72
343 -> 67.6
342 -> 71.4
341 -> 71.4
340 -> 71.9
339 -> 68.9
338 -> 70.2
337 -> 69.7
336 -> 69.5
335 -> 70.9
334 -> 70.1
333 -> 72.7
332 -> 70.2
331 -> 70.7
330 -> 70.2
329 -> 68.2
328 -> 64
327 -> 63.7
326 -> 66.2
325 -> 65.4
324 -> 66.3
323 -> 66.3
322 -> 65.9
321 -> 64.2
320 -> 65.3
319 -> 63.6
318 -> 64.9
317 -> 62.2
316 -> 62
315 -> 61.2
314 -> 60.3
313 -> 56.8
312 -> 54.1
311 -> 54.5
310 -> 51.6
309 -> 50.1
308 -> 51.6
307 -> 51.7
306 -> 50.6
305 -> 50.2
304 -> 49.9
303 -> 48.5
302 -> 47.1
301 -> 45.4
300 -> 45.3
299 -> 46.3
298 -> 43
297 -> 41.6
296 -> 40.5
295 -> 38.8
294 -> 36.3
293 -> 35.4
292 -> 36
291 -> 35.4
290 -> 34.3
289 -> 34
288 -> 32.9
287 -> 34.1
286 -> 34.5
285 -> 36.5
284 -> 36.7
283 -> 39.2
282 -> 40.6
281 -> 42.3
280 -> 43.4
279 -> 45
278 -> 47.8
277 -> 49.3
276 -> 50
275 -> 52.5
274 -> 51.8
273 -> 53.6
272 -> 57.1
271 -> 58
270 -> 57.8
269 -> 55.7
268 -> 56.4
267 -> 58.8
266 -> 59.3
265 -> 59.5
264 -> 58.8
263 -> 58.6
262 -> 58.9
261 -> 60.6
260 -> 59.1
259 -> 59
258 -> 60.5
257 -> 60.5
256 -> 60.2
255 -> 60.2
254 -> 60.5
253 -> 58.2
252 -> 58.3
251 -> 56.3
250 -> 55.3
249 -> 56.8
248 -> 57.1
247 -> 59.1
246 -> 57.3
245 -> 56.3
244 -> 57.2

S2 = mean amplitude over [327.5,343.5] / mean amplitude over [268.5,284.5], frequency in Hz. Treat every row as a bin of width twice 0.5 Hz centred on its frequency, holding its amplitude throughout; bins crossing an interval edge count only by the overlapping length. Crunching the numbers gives 1.4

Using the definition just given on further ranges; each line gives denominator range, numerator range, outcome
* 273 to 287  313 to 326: 1.46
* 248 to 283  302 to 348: 1.15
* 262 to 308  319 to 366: 1.40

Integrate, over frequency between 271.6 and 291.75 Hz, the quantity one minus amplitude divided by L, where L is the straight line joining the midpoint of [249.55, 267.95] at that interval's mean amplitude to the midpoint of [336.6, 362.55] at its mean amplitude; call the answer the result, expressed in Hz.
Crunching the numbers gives 6.1 Hz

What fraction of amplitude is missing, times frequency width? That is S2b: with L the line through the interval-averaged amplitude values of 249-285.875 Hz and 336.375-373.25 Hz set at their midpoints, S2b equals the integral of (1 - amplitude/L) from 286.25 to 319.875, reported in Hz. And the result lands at 4.42 Hz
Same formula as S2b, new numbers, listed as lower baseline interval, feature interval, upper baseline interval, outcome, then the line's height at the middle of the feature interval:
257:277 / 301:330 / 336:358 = 2.6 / 64.5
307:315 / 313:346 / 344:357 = -3.2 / 61.3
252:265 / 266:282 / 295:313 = 1.1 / 55.7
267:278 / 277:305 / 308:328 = 8.0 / 57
